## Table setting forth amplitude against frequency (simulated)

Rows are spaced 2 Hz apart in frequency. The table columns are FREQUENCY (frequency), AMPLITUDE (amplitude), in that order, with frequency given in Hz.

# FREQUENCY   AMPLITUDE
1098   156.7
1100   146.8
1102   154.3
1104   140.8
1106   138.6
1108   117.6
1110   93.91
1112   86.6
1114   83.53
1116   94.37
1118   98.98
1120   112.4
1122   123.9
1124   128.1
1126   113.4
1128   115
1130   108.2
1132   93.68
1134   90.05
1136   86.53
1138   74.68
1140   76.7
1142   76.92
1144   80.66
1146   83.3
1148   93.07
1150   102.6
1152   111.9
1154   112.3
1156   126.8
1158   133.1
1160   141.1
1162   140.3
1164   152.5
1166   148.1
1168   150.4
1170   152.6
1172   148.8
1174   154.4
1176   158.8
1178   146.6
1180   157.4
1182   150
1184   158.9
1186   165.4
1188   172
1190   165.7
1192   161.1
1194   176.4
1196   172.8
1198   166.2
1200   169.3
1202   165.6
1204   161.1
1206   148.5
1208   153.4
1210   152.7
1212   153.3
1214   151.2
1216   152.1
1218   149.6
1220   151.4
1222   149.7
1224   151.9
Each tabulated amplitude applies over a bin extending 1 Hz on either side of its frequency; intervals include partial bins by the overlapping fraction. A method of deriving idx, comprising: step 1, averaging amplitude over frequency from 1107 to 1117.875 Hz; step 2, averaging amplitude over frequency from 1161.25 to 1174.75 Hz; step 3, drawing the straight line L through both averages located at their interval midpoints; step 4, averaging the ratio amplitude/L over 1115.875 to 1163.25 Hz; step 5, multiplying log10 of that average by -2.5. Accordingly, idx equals 0.15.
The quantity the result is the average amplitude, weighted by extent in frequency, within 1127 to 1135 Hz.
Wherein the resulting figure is 102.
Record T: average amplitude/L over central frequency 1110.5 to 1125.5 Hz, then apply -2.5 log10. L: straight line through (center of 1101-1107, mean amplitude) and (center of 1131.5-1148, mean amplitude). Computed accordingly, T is 0.15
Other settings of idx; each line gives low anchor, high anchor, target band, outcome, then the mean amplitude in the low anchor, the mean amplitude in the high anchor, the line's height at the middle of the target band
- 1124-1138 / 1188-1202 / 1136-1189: 0.062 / 101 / 169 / 134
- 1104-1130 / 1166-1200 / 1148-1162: 0.154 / 110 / 160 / 139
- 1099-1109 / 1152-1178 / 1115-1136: 0.298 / 140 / 142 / 141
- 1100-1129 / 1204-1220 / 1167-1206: -0.128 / 116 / 152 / 143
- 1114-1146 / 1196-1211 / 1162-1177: -0.156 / 97.3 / 160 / 131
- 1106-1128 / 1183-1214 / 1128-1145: 0.340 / 107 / 162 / 120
